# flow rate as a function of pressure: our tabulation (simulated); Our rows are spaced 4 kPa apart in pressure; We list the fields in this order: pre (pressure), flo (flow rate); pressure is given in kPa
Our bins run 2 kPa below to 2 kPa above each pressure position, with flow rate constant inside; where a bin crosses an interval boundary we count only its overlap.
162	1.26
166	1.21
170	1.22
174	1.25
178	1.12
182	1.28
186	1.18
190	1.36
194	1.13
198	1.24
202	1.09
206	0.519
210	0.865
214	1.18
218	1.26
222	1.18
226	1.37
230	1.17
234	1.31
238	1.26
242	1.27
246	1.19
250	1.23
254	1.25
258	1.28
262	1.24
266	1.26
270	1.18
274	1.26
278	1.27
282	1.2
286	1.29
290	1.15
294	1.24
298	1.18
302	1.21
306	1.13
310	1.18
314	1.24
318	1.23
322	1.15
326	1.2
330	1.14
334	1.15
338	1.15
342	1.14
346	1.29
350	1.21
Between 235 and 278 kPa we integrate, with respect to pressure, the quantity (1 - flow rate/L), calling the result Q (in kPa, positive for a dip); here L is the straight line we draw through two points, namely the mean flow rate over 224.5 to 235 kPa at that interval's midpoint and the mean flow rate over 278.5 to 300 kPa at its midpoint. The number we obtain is 0.2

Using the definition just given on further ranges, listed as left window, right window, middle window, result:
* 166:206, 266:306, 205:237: 1.6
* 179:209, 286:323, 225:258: -3.2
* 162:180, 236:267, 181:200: -0.3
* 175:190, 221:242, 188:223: 4.2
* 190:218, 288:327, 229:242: -2.0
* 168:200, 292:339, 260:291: -1.0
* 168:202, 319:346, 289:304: -0.2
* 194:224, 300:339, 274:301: -1.9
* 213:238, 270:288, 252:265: -0.1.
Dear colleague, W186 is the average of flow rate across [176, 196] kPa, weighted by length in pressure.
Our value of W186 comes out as 1.21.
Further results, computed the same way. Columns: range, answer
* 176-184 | 1.2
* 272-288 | 1.26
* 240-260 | 1.24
